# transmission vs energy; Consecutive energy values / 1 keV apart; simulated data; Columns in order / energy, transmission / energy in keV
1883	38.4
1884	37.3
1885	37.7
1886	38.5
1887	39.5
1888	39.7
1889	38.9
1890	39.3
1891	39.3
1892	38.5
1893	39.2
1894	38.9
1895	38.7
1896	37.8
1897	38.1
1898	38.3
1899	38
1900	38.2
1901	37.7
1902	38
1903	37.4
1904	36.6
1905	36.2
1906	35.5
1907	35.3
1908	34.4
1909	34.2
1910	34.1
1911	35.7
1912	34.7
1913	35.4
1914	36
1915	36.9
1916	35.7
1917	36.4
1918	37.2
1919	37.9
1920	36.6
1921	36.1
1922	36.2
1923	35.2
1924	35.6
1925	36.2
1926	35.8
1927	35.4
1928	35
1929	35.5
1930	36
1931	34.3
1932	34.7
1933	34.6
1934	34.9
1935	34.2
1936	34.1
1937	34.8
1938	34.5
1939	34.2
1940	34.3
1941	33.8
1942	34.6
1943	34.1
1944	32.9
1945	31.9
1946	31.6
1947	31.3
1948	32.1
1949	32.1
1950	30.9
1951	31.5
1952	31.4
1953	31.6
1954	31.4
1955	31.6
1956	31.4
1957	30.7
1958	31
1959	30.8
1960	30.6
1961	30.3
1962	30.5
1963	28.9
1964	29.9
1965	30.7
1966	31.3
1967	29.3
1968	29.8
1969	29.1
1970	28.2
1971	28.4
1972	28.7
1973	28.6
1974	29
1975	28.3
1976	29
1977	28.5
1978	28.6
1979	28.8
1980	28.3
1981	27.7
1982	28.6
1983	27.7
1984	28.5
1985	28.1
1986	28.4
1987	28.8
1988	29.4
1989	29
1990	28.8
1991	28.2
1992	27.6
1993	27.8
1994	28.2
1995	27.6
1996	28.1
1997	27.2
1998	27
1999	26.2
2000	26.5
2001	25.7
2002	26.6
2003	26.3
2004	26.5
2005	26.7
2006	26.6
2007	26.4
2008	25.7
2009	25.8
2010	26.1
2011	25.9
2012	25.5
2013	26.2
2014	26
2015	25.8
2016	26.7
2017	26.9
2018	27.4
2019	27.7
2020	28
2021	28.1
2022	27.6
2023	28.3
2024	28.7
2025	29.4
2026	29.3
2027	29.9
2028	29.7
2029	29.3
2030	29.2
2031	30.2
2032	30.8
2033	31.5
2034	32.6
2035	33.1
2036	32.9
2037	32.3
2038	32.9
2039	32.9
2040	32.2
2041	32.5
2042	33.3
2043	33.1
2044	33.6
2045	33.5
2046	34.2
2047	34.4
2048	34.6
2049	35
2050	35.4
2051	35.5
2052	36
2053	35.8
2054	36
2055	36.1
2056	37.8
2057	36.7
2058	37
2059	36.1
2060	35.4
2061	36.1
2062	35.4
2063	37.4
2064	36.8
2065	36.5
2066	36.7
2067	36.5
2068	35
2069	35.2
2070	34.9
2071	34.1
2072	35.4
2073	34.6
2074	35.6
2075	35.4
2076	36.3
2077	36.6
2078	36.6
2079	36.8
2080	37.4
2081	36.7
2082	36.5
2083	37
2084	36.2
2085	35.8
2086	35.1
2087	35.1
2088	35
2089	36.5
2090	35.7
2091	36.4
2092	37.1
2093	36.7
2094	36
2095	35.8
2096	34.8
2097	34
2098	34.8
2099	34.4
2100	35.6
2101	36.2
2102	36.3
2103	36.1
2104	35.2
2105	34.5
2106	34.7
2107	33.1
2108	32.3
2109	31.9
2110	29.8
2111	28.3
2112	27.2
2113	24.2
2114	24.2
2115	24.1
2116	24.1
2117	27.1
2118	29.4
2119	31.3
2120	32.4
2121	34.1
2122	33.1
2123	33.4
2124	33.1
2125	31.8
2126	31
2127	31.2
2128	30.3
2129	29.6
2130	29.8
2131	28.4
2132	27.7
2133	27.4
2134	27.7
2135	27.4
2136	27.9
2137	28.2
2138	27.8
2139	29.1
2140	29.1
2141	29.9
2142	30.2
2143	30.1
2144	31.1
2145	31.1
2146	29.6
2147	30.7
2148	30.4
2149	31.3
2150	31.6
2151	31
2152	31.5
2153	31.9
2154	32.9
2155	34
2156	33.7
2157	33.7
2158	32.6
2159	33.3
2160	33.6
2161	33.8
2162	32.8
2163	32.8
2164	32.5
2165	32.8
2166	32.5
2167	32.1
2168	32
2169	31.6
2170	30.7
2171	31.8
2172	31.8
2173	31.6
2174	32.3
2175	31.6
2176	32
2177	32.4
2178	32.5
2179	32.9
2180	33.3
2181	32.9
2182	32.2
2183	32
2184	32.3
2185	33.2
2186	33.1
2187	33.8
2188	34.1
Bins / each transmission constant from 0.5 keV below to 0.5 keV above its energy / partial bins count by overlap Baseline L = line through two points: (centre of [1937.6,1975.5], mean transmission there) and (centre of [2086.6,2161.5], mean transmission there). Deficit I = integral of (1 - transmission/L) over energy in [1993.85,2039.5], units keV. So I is 4.5 keV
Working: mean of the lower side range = 31.1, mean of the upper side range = 31.7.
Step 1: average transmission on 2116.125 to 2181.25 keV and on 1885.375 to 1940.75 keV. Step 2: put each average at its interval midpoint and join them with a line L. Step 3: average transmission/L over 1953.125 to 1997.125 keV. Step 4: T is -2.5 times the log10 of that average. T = 0.20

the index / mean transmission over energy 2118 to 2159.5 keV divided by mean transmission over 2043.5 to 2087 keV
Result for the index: 0.86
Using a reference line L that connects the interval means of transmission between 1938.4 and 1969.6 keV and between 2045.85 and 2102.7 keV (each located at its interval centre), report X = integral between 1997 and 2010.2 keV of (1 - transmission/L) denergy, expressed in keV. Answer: 2.7 keV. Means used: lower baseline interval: 31.5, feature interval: 26.4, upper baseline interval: 35.9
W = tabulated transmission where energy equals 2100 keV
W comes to 35.6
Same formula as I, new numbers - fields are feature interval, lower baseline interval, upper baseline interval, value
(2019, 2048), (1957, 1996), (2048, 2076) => 2.07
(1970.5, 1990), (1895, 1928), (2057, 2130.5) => 3.78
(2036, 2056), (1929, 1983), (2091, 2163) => -1.82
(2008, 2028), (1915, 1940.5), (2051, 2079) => 4.73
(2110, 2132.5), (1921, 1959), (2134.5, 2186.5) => 1.84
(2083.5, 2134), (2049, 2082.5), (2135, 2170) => 2.18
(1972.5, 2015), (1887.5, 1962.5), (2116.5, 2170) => 7.92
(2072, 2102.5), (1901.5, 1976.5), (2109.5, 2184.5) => -4.25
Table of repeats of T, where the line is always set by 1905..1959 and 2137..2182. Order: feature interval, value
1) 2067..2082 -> -0.100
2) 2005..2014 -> 0.268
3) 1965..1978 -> 0.163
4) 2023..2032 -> 0.129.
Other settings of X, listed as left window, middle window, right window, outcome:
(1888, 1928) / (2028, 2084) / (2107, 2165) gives -3.6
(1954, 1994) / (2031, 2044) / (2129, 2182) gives -1.1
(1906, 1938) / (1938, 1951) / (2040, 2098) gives 1.0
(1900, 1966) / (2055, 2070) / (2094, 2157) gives -2.0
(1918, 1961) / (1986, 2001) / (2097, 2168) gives 2.3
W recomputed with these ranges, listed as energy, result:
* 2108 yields 32.3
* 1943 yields 34.1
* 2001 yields 25.7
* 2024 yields 28.7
